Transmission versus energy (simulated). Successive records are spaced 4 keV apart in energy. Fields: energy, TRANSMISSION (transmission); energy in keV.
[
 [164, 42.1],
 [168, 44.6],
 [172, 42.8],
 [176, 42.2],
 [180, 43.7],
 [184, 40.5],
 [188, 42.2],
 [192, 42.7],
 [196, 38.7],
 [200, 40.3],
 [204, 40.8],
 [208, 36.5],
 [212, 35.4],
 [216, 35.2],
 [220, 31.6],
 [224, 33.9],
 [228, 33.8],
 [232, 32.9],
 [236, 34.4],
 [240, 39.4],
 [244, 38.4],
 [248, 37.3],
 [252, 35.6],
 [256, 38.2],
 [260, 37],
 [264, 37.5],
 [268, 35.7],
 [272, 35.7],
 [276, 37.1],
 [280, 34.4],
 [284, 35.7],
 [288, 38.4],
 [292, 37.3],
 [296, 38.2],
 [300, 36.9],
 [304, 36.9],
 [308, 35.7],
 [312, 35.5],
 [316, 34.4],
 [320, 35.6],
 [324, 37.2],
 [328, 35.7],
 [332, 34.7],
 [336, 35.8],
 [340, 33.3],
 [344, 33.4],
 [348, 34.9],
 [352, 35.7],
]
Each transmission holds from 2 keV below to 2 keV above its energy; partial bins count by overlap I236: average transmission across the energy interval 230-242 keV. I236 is 35.6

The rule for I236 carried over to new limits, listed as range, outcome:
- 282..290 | 37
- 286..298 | 38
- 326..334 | 35.2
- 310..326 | 35.7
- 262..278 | 36.5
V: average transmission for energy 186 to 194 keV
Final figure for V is 42.5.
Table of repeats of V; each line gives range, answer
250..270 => 36.8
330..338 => 35.2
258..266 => 37.2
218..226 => 32.8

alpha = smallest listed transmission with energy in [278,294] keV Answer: 34.4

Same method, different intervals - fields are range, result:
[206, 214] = 35.4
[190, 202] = 38.7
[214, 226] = 31.6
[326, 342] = 33.3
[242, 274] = 35.6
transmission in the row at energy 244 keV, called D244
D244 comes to 38.4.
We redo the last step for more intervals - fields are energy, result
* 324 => 37.2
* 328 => 35.7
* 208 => 36.5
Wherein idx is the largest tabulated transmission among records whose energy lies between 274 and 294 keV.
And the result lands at 38.4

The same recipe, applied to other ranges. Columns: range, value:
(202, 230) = 40.8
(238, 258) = 39.4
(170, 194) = 43.7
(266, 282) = 37.1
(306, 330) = 37.2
